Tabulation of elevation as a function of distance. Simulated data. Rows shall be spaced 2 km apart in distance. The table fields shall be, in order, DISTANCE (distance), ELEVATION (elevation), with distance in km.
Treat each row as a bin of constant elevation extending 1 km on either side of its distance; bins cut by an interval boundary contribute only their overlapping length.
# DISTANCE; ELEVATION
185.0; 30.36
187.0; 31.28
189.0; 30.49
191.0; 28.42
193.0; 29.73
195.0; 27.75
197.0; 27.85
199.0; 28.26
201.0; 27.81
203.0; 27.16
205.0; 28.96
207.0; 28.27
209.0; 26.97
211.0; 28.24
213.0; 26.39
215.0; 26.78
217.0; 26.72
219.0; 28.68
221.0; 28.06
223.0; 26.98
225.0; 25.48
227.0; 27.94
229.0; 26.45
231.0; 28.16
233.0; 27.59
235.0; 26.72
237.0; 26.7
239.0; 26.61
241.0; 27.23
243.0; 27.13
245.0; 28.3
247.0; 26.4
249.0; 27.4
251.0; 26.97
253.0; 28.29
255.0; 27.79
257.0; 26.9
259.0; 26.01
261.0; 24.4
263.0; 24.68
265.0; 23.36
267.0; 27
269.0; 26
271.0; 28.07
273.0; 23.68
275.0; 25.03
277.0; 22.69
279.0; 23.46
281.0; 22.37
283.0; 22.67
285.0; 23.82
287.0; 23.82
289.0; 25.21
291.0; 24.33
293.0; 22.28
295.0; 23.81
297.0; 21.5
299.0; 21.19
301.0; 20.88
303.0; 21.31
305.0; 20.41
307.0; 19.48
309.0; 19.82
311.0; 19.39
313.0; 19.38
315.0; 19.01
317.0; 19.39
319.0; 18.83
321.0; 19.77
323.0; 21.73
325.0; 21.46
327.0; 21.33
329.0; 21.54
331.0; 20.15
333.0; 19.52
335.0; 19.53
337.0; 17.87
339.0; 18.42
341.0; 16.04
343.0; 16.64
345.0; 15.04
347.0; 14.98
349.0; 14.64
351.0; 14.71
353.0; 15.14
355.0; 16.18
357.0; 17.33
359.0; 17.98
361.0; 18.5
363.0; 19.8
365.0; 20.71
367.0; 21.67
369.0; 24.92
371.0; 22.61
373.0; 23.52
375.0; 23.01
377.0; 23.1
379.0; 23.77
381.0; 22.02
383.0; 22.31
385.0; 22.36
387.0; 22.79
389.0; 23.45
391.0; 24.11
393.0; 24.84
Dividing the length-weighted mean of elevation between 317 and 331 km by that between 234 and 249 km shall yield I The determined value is 0.76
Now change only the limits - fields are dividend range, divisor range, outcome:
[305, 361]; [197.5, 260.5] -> 0.67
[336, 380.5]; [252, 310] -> 0.80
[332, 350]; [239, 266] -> 0.64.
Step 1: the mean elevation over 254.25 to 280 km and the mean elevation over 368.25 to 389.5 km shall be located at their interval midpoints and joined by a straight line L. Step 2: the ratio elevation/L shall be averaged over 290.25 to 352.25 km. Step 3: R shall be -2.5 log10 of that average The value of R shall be 0.24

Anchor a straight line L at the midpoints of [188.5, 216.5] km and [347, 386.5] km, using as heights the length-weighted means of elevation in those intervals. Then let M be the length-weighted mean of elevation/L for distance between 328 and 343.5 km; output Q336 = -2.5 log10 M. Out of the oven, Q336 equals 0.15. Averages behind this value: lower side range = 28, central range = 18.8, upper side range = 20.1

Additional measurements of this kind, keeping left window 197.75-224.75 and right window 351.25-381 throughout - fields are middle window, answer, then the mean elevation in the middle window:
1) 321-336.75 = 0.08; 20.6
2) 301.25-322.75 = 0.16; 19.8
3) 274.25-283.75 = 0.06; 23.2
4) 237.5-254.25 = -0.05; 27.3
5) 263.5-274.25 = -0.03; 25.6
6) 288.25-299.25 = 0.03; 23.1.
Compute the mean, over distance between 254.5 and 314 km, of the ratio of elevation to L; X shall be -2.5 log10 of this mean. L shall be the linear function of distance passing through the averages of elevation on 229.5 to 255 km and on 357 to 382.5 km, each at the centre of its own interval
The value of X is 0.10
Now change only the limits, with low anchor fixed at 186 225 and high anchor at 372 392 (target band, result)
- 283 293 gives 0.08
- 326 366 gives 0.33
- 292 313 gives 0.21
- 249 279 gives 0.03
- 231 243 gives 0.00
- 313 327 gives 0.23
